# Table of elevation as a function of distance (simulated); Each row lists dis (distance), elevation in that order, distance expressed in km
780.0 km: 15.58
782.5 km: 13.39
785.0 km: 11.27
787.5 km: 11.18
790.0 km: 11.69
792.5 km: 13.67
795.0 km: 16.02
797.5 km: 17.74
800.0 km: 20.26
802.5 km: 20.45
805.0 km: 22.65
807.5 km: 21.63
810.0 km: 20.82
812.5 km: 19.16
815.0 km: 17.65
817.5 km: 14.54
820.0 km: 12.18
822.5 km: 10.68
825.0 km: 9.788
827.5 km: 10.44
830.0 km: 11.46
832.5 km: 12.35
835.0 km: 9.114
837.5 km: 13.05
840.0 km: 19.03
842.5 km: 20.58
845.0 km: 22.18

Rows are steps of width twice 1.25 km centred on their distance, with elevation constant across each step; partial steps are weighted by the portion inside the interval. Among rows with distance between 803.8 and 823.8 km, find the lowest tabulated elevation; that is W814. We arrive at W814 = 10.68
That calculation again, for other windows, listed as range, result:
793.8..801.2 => 16.02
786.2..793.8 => 11.18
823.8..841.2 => 9.114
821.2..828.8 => 9.788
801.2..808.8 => 20.45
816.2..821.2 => 12.18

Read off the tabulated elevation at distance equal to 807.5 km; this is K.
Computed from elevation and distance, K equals 21.63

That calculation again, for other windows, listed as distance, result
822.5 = 10.68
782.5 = 13.39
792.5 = 13.67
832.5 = 12.35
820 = 12.18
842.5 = 20.58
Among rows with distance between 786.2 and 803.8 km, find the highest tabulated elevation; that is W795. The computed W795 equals 20.45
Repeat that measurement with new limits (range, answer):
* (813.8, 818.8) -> 17.65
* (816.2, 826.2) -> 14.54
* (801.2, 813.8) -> 22.65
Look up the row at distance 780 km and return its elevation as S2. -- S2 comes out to 15.58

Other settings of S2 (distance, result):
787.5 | 11.18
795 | 16.02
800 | 20.26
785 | 11.27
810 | 20.82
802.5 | 20.45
